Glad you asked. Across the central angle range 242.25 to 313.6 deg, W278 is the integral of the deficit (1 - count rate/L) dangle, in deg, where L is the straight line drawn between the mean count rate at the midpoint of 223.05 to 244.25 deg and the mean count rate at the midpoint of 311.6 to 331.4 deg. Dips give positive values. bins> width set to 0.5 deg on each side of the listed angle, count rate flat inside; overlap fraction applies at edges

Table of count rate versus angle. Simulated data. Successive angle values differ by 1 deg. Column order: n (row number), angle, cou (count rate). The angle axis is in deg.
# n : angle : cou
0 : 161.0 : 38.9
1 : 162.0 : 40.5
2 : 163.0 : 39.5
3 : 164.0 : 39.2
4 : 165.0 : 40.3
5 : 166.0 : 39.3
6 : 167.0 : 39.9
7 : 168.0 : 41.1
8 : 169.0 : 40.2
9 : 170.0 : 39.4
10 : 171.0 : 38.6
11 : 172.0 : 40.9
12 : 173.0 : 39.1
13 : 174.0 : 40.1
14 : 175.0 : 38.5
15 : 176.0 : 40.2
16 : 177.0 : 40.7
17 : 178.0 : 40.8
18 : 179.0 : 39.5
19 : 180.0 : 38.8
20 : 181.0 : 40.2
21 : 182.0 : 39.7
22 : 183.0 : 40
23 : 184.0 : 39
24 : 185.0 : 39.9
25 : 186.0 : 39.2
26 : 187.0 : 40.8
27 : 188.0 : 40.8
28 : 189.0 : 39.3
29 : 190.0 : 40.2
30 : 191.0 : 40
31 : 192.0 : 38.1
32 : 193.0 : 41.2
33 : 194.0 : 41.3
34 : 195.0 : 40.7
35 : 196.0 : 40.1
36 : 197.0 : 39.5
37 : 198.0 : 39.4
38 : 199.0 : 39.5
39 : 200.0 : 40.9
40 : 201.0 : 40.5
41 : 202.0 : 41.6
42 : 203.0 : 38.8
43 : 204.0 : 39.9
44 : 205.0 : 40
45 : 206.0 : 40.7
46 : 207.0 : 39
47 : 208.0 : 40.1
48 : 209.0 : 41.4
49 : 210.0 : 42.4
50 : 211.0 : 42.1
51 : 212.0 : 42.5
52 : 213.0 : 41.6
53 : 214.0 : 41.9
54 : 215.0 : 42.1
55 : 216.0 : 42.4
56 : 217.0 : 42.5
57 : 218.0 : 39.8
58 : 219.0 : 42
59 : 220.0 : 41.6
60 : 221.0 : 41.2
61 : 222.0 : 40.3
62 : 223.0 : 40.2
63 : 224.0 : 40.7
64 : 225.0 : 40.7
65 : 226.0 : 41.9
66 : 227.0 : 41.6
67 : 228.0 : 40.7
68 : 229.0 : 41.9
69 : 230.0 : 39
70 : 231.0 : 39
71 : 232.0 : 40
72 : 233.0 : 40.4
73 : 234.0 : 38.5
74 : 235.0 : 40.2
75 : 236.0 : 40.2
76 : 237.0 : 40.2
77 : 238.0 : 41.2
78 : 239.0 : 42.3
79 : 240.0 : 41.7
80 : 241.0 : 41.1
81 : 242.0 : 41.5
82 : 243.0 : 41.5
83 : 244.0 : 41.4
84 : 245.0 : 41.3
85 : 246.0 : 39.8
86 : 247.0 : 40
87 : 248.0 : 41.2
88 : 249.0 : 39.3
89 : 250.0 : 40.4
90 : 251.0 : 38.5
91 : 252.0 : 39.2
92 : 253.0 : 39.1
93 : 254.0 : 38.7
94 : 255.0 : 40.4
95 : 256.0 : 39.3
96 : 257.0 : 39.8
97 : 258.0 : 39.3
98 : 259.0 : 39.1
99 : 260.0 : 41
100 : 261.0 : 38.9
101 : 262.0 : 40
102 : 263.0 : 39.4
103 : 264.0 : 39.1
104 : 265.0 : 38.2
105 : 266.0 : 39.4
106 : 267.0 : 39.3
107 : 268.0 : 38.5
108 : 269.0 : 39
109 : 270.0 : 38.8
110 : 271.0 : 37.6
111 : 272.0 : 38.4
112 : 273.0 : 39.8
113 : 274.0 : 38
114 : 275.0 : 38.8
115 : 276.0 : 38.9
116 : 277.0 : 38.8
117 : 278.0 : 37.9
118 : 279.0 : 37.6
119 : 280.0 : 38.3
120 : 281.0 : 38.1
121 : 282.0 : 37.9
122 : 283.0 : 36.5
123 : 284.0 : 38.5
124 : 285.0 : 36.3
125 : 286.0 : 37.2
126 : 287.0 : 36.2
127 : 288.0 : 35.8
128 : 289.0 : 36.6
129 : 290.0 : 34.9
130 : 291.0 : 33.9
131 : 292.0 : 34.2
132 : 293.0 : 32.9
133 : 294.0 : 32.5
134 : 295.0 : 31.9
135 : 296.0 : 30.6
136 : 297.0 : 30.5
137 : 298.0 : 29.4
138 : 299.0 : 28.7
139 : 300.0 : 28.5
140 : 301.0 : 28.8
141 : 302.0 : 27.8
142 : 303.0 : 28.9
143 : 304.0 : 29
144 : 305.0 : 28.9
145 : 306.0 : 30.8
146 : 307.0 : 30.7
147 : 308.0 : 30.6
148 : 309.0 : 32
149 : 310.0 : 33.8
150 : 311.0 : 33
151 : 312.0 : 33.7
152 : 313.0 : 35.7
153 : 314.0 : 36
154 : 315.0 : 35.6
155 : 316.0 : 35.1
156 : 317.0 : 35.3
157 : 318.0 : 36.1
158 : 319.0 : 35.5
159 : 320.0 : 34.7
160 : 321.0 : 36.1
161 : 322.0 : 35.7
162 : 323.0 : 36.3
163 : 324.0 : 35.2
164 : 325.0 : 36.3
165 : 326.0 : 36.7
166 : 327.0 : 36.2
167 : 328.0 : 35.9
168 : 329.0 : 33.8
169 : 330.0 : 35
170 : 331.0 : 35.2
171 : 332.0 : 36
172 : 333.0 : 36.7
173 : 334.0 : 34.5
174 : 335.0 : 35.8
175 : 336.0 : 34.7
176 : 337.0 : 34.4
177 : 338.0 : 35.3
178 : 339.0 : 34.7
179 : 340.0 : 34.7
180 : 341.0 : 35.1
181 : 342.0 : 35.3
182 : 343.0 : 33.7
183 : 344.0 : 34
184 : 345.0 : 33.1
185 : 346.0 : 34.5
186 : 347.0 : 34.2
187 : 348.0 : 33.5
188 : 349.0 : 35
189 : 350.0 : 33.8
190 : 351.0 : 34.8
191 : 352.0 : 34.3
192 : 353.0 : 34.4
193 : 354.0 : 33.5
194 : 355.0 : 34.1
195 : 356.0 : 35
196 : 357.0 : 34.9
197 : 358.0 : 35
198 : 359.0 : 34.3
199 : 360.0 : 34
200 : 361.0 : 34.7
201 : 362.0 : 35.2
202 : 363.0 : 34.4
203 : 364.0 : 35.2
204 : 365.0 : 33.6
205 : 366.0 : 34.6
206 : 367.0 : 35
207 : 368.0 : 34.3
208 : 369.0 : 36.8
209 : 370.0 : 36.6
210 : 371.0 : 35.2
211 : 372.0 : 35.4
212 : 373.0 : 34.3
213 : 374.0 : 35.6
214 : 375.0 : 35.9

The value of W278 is 3.44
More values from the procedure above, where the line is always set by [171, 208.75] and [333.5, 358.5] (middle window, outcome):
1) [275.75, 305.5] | 2.2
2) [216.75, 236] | -1.0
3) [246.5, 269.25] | -1.1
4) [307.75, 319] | 0.4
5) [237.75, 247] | -0.8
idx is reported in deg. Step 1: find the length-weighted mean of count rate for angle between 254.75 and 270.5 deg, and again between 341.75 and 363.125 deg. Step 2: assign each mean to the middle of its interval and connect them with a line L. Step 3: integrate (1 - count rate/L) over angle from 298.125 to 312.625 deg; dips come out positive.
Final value 2.6 deg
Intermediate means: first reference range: 39.3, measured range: 30.4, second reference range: 34.3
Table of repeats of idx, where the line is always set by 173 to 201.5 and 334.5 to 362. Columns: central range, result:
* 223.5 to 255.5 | -1.9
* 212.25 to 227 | -1.0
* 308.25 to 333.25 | 0.1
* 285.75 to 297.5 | 0.8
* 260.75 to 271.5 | -0.5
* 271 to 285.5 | -0.5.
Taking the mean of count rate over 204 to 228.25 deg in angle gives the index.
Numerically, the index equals 41.2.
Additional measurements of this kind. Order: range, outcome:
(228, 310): 37.2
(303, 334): 34.3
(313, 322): 35.6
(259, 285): 38.6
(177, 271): 40.3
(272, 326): 34.4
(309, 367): 34.9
